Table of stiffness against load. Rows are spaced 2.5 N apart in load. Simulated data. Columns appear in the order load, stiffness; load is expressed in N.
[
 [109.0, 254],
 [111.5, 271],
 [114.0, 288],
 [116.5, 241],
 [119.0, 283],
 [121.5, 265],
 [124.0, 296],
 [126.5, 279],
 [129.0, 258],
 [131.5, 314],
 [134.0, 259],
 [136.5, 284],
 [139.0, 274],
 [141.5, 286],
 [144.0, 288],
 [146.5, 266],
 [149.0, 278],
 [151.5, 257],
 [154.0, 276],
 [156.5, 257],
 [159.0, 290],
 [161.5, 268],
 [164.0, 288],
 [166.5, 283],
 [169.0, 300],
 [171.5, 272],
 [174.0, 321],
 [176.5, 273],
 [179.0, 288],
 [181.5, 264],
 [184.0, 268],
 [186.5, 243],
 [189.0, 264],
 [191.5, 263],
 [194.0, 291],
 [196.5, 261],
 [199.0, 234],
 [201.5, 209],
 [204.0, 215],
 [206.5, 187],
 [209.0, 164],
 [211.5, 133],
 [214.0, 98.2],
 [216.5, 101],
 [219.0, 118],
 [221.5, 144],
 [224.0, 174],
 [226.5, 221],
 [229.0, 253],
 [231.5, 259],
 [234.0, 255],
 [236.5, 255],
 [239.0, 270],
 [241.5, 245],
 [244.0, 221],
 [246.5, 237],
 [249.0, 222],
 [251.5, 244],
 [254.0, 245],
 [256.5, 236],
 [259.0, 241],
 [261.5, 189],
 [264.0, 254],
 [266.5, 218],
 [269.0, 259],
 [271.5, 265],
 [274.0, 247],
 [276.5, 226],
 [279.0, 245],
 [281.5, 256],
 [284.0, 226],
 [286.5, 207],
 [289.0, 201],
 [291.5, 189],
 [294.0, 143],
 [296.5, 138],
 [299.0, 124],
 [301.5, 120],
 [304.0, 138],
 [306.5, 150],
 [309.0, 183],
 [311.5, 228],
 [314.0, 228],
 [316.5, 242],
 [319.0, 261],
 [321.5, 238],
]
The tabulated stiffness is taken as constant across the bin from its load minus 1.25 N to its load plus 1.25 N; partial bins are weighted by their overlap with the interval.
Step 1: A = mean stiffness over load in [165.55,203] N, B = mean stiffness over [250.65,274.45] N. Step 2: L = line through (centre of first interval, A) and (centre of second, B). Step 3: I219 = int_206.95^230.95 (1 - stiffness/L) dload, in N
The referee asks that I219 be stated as 8.92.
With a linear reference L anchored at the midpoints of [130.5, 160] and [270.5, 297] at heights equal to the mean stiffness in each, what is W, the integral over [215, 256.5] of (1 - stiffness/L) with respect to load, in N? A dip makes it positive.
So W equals 3.3 N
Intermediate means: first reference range 277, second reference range 215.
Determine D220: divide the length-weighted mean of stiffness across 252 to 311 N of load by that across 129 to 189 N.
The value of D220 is 0.74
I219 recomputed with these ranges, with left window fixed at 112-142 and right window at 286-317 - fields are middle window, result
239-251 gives -1.67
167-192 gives -3.07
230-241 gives -2.37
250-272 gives -4.48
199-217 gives 5.02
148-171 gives -1.76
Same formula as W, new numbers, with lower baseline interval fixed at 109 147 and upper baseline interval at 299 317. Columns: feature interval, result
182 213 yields 1.5 N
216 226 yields 3.6 N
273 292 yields -3.4 N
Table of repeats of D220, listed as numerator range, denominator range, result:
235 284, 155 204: 0.89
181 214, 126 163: 0.82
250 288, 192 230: 1.26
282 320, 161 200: 0.68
